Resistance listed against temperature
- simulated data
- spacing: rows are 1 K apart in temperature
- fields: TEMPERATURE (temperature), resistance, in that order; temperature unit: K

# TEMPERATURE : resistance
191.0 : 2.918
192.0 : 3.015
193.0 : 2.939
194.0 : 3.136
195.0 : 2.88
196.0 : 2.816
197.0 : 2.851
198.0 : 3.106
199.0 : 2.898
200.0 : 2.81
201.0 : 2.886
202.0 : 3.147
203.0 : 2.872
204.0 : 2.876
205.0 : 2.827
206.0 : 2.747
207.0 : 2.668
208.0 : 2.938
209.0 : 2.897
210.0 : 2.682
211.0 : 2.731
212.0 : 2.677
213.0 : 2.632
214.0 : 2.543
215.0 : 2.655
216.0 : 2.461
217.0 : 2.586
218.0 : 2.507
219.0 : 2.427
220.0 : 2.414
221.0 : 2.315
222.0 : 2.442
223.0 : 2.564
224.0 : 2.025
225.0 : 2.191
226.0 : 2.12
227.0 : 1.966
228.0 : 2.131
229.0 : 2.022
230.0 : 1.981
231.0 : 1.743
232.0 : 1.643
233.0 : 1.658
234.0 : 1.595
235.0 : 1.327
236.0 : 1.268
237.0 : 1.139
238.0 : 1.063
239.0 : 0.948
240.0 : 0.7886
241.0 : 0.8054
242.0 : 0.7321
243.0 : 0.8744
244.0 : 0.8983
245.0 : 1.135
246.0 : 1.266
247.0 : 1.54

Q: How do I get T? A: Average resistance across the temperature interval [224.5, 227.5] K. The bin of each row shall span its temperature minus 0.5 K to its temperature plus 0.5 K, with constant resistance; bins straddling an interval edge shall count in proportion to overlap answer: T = 2.09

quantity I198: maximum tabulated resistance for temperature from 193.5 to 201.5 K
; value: 3.136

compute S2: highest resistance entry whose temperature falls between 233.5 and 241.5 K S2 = 1.595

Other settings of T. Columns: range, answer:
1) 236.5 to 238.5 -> 1.1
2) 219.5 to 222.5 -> 2.39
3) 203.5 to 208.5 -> 2.81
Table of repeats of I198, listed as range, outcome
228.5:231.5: 2.022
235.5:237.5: 1.268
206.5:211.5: 2.938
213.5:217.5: 2.655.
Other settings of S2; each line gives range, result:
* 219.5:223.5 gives 2.564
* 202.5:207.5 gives 2.876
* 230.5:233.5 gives 1.743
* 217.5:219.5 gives 2.507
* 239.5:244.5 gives 0.8983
